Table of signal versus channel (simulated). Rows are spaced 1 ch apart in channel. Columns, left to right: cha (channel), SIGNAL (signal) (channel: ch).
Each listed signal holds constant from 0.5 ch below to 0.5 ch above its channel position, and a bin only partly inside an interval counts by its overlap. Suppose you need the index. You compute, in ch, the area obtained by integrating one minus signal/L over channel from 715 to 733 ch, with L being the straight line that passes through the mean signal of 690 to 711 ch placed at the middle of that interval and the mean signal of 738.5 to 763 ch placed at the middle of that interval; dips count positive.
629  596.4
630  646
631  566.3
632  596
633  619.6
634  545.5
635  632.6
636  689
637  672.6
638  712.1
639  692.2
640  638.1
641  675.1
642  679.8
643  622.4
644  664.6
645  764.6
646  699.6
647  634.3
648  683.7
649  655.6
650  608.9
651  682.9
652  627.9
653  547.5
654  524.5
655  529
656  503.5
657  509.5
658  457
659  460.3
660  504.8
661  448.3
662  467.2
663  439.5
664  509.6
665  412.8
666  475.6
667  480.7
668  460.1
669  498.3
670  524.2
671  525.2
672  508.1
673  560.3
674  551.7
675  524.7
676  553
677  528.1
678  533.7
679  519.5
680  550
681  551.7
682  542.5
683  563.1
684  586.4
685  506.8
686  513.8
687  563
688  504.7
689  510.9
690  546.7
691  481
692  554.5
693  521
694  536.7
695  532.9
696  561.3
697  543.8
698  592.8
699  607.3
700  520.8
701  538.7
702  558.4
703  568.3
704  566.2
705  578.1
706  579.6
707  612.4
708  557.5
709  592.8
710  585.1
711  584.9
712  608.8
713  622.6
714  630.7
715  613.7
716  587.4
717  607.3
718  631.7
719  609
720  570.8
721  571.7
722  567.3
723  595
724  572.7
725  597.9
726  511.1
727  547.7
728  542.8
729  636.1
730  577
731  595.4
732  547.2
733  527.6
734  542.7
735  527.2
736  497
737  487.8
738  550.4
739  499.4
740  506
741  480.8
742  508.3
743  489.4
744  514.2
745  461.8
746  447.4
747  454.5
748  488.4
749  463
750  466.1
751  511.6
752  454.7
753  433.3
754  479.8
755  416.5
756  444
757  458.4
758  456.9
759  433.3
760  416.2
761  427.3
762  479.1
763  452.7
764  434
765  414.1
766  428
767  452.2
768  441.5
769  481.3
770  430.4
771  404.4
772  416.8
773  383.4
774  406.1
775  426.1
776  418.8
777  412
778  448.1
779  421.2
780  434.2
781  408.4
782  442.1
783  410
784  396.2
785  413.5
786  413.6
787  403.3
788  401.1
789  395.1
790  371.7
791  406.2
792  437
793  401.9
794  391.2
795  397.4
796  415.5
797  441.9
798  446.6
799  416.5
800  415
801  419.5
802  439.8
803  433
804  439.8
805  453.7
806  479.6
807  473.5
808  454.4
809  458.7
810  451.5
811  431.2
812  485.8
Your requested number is -2.2 ch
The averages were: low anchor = 560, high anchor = 466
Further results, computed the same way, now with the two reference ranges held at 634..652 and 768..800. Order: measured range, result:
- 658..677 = 3.90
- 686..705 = 0.92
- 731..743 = -0.44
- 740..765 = 0.58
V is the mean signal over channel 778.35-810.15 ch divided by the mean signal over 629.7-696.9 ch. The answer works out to 0.75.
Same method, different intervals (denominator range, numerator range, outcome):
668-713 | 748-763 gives 0.83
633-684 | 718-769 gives 0.88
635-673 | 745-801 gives 0.75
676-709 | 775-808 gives 0.77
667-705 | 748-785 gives 0.81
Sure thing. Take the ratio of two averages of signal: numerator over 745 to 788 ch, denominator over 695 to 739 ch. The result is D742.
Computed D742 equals 0.76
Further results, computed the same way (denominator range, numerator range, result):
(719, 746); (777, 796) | 0.76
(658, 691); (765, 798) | 0.82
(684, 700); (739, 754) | 0.89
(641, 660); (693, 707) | 0.93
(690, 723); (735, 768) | 0.81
